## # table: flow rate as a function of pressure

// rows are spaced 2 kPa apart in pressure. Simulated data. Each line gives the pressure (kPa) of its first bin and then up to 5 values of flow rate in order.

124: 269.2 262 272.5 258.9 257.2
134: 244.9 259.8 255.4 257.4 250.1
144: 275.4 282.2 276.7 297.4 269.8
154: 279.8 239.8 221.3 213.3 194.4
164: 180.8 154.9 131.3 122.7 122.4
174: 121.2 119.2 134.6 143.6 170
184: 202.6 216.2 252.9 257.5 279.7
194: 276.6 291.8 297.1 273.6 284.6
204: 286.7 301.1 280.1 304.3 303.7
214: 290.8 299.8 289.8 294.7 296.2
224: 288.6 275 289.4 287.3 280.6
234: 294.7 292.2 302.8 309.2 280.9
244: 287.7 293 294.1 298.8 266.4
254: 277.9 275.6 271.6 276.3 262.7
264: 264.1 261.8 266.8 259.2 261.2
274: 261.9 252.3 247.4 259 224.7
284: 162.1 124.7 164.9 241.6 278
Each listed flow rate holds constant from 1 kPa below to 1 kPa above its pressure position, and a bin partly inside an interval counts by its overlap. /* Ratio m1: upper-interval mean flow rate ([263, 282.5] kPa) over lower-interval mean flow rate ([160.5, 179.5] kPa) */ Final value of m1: 1.78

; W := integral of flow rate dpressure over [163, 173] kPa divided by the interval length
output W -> 142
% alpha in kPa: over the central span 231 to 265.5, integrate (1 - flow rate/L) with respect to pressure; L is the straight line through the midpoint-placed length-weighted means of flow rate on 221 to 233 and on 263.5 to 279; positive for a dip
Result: -1.3 kPa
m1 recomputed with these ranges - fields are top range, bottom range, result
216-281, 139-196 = 1.31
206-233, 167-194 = 1.63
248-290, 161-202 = 1.24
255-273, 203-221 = 0.91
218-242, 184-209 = 1.07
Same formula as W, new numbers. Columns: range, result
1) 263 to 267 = 263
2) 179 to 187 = 183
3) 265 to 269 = 264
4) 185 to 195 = 257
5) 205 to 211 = 295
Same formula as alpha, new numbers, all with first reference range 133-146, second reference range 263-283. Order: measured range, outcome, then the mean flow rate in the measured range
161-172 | 4.46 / 154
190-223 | -4.13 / 290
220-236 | -1.94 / 288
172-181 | 4.51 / 129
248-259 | -1.00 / 280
